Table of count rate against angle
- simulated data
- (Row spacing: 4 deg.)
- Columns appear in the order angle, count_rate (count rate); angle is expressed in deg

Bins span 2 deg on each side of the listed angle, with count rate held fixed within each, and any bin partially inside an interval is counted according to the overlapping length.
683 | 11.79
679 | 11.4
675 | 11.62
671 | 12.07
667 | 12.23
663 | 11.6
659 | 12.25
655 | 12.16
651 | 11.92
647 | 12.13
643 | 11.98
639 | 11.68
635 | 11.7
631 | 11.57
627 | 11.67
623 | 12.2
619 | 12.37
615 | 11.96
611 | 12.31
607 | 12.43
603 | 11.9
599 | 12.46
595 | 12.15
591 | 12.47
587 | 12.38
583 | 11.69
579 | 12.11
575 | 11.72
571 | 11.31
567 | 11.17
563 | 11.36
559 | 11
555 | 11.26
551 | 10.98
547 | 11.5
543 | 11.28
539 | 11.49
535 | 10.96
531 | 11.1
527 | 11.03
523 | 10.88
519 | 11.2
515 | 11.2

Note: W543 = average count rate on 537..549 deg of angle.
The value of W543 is 11.4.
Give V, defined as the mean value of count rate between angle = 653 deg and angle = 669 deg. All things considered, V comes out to 12.1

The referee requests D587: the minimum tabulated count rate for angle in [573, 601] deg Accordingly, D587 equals 11.69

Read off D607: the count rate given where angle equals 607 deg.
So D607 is 12.43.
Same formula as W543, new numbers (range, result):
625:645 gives 11.7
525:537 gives 11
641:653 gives 12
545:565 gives 11.2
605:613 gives 12.4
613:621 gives 12.2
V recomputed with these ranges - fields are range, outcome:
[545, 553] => 11.2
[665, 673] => 12.2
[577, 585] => 11.9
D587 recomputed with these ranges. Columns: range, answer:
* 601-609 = 11.9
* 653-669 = 11.6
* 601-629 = 11.67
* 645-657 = 11.92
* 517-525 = 10.88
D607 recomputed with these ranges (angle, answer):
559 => 11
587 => 12.38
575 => 11.72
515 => 11.2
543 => 11.28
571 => 11.31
